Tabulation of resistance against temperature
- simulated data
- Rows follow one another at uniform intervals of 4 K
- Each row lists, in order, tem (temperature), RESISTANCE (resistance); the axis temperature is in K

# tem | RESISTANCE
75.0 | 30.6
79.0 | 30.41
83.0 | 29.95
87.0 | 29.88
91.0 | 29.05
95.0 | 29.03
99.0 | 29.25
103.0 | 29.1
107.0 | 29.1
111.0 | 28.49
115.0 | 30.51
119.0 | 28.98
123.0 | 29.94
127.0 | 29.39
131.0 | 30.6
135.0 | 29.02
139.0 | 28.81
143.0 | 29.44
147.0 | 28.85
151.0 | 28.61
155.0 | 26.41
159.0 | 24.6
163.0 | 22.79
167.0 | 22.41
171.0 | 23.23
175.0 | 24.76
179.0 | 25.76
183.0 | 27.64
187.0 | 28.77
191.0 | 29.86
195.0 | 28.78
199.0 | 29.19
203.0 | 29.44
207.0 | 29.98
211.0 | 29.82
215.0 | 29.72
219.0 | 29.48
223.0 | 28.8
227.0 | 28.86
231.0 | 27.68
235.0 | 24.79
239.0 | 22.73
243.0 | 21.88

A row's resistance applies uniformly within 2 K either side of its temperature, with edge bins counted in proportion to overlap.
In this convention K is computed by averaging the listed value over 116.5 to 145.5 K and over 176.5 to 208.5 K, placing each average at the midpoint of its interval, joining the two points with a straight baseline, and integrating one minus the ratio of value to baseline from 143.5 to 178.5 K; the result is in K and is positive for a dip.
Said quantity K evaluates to 4.4 K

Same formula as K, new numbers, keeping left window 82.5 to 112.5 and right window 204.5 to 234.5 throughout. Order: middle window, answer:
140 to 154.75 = 0.23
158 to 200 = 4.23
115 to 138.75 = -0.37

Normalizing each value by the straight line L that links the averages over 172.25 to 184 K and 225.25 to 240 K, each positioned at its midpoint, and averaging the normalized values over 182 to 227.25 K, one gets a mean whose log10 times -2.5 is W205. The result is -0.129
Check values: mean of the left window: 25.7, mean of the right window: 26.2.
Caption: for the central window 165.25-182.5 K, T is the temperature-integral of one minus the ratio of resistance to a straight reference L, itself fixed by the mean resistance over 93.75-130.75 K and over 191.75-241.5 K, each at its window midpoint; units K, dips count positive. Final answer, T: 2.6 K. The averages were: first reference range 29.4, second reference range 28.2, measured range 24.4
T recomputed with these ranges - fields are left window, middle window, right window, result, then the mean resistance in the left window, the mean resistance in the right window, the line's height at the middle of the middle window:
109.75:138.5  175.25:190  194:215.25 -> 1.1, 29.6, 29.5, 29.5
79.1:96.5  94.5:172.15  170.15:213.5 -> 2.7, 29.6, 28.1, 28.9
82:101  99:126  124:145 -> 0.1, 29.4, 29.5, 29.4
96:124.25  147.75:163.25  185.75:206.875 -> 1.7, 29.3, 29.3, 29.3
